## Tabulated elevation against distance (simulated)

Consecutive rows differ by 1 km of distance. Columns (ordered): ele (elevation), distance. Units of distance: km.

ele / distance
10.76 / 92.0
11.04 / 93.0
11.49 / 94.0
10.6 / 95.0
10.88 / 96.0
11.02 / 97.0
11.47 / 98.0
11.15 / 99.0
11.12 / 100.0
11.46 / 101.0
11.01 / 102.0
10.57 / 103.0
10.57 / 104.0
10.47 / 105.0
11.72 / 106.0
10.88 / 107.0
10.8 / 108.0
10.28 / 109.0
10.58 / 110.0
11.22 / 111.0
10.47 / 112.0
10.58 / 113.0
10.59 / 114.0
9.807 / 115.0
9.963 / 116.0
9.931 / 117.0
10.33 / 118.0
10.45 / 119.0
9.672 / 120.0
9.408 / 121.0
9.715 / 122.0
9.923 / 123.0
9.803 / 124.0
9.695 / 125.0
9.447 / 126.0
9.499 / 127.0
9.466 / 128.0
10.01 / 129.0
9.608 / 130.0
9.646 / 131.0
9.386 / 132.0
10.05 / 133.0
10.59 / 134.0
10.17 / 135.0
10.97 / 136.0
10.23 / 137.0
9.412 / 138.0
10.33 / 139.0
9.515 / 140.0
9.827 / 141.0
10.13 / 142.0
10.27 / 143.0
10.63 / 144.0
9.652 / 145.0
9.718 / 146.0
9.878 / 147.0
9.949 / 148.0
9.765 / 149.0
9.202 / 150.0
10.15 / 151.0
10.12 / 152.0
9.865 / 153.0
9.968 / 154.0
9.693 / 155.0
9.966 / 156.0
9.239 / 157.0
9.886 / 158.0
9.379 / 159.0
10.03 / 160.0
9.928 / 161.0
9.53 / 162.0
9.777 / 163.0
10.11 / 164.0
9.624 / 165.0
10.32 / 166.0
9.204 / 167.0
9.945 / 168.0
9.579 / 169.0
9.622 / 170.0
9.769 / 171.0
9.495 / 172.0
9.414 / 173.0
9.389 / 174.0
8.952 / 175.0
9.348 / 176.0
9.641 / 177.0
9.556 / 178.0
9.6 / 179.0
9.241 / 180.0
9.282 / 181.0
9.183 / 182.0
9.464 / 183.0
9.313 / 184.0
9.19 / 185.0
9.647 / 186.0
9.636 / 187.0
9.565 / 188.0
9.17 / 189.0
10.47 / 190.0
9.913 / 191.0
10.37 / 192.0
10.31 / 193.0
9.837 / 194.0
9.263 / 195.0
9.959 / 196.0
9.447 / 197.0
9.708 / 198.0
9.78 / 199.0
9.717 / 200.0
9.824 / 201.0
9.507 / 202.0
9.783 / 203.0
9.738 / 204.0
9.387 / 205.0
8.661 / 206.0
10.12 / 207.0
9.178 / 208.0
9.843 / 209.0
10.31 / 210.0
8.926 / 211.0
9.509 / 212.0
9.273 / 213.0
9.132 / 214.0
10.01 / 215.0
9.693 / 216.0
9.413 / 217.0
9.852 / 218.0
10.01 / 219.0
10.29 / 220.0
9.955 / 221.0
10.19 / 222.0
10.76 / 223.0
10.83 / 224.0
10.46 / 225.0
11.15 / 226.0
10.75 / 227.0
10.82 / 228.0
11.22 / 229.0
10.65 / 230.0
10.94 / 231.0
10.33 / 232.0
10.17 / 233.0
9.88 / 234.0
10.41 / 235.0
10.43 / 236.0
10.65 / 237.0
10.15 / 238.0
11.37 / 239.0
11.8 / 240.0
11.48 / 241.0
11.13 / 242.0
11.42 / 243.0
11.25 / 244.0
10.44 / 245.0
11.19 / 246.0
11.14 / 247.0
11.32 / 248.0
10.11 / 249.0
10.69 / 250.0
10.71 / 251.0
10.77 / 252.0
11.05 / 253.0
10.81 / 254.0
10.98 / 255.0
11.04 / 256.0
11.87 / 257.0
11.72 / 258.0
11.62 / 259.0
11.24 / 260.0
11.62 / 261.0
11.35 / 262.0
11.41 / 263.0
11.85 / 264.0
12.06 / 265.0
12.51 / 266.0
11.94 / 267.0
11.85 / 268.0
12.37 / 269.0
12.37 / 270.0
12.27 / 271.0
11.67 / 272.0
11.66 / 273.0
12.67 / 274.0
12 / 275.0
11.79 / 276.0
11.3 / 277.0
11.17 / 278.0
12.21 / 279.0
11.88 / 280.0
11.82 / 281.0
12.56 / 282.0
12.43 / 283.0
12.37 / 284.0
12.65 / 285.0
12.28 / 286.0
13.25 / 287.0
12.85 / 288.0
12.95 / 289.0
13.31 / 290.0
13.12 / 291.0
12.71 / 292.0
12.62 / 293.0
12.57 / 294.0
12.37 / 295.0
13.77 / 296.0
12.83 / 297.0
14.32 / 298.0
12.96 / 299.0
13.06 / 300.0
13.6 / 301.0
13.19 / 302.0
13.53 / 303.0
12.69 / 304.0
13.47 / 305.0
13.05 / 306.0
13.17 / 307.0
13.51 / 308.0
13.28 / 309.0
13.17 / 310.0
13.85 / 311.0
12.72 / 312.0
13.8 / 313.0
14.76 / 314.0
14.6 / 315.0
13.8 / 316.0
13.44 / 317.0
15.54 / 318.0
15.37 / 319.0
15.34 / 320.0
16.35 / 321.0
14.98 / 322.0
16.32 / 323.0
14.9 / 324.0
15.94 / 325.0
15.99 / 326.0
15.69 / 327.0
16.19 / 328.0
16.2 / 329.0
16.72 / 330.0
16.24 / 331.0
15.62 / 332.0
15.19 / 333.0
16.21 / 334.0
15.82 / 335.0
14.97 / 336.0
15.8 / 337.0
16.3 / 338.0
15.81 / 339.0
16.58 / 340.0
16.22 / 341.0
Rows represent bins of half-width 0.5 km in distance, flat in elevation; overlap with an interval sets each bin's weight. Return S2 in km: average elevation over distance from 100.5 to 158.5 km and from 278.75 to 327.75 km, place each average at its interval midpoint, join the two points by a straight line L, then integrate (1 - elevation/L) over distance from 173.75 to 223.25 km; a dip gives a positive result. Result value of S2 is 8.0 km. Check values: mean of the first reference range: 10.1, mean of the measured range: 9.64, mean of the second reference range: 13.6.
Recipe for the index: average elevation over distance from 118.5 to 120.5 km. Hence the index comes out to 10.1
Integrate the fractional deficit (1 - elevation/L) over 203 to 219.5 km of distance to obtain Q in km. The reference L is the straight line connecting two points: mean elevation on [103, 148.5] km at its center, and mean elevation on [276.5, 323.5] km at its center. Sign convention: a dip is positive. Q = 3.0 km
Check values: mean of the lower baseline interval 10.1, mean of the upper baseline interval 13.3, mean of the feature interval 9.57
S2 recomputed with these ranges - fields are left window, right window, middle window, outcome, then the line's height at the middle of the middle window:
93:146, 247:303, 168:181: 1.7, 10.9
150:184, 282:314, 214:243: 1.9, 11.3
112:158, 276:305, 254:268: 0.7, 12.2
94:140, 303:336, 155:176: 3.2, 11.4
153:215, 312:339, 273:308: 3.2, 14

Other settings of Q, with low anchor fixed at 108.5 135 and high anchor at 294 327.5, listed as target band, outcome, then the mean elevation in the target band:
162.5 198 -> 5.2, 9.62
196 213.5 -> 3.3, 9.58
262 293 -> 2.6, 12.2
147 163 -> 1.4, 9.78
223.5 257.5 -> 4.6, 10.9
